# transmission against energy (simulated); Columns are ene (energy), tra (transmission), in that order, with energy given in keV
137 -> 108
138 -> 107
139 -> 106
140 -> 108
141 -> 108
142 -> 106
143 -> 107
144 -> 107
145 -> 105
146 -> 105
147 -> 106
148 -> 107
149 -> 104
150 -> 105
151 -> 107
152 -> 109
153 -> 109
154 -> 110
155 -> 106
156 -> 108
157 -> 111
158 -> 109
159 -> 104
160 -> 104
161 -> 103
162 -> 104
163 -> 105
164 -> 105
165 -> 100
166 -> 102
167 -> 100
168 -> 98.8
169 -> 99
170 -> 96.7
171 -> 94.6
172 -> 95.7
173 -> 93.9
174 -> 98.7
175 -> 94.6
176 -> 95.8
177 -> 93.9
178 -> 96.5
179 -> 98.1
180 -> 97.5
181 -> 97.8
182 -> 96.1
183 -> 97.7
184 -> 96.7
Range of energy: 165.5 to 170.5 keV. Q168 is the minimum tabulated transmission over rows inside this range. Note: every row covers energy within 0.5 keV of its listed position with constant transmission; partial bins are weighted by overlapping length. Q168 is 96.7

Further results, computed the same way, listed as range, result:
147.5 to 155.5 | 104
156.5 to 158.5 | 109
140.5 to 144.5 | 106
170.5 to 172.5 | 94.6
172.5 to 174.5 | 93.9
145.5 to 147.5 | 105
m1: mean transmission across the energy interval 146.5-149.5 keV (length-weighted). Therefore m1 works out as 106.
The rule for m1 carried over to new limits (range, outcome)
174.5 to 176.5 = 95.2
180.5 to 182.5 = 96.9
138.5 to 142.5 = 107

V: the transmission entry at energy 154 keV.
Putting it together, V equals 110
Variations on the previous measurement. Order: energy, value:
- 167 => 100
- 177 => 93.9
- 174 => 98.7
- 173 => 93.9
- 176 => 95.8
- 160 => 104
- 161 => 103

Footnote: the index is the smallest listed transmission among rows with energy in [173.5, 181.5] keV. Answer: 93.9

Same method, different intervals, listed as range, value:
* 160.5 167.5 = 100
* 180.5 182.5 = 96.1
